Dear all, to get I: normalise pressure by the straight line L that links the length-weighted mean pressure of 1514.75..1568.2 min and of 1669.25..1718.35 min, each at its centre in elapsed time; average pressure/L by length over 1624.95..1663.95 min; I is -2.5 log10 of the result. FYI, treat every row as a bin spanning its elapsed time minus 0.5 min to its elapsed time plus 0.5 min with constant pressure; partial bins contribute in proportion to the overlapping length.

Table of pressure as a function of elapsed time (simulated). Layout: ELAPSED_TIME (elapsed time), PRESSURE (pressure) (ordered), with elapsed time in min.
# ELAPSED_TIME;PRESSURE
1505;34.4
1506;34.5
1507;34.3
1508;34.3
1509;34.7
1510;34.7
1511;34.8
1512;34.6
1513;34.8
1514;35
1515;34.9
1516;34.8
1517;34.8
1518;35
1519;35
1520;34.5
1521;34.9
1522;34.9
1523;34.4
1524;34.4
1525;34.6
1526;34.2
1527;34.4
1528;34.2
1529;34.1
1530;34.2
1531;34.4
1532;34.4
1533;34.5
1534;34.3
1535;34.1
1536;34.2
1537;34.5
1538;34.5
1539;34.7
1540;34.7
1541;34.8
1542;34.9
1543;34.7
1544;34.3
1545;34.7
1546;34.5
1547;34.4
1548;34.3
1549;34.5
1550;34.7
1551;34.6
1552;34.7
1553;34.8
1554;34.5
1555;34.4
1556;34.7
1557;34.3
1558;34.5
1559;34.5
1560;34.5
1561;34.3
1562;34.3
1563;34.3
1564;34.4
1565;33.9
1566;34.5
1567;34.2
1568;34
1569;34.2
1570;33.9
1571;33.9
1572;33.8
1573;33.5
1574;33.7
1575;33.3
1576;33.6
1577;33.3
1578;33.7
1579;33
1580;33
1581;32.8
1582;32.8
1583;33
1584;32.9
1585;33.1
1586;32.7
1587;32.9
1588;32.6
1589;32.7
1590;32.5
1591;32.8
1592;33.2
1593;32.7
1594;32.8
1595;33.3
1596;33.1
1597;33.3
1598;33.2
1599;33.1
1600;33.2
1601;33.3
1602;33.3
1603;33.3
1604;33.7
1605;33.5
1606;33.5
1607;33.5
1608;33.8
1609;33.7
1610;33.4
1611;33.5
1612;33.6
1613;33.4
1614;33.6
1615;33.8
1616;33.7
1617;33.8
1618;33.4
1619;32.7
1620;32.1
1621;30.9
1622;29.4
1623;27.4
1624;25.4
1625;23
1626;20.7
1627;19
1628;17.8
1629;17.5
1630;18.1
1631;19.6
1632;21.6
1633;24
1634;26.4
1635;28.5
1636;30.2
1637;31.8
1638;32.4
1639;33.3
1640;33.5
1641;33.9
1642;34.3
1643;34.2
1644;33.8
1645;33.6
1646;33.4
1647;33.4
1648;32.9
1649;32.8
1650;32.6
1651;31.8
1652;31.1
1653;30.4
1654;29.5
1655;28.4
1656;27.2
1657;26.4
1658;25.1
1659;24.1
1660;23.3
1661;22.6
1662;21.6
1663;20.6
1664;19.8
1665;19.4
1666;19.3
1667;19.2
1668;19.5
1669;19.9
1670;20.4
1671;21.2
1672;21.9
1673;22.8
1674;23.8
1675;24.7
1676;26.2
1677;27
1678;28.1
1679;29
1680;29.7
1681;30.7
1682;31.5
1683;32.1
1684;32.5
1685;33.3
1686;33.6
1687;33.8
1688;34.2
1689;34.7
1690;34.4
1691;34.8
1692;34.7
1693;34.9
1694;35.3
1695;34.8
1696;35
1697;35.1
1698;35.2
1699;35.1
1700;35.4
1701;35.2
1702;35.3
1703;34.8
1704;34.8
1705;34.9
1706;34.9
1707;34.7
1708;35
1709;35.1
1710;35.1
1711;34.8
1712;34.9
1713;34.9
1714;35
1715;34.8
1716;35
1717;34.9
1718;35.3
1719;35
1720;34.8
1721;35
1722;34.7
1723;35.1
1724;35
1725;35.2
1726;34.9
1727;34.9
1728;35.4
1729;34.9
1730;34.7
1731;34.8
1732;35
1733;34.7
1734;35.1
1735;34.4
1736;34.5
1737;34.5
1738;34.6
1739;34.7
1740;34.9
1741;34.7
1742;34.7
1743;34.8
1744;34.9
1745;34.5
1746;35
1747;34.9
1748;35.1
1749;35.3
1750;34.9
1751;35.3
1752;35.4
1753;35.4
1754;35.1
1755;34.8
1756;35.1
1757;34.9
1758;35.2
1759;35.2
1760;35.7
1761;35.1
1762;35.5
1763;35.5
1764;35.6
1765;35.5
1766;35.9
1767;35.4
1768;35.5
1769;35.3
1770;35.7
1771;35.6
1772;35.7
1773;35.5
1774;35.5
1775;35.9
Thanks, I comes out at 0.20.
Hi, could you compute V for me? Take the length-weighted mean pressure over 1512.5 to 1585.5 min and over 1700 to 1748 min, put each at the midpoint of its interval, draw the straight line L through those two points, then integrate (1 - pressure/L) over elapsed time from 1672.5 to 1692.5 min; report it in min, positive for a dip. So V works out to 2.4 min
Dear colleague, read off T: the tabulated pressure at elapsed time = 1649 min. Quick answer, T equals 32.8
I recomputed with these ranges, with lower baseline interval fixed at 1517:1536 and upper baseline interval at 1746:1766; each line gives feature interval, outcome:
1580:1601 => 0.06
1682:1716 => 0.01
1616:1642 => 0.26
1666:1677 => 0.50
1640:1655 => 0.07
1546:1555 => 0.00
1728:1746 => 0.01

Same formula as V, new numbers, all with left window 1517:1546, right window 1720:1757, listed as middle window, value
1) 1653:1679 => 8.4 min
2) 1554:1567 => 0.1 min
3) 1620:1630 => 3.2 min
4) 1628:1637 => 2.9 min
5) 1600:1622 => 0.9 min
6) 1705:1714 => 0.0 min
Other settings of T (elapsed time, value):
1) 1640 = 33.5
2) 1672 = 21.9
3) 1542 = 34.9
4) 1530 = 34.2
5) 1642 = 34.3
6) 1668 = 19.5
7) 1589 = 32.7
